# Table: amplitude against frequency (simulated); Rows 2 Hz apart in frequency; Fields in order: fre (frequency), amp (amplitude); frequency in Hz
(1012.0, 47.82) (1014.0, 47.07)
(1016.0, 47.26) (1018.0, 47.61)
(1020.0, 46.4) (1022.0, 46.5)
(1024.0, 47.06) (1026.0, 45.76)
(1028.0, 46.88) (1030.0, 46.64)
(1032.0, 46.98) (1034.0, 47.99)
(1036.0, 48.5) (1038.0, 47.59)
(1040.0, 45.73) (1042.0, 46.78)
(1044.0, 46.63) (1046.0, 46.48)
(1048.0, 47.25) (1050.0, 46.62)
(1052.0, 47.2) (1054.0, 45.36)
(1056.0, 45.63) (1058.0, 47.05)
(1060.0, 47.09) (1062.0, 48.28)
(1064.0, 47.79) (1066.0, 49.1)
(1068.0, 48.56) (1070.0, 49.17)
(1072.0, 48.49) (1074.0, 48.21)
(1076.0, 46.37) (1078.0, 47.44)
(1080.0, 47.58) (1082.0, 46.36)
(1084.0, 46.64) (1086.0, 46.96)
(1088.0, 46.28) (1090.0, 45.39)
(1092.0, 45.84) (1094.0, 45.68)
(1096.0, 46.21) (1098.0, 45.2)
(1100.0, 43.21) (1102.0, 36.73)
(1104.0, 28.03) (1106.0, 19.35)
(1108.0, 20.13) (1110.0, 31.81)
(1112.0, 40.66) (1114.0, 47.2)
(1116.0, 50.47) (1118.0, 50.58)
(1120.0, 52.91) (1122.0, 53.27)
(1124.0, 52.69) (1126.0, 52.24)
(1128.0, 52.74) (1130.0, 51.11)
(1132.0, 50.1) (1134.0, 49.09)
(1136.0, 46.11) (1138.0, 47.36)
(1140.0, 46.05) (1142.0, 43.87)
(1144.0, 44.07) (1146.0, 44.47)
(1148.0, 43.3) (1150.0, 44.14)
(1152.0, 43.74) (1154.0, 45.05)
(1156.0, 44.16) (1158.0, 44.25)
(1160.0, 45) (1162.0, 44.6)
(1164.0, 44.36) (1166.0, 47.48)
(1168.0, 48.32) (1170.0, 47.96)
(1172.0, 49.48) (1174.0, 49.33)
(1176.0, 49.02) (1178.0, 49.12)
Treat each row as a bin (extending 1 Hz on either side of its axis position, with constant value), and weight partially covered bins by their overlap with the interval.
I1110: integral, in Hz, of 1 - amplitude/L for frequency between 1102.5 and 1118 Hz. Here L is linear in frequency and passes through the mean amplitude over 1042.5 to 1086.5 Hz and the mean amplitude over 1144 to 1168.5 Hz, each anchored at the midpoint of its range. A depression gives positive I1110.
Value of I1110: 3.7 Hz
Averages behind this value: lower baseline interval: 47.3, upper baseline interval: 44.8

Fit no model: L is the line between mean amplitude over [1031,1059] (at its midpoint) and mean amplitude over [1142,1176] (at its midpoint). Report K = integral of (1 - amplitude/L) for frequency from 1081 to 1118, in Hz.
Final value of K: 4.3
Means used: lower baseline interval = 46.8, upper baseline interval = 45.7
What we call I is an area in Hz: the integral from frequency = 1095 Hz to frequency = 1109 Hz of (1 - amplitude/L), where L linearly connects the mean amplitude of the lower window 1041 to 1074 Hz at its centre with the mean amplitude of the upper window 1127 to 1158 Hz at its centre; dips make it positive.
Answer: 3.8 Hz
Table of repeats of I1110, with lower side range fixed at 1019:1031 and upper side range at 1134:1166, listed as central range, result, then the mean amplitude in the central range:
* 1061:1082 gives -0.95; 48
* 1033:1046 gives -0.22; 47.1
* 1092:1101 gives 0.09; 45.2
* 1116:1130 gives -2.13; 52.2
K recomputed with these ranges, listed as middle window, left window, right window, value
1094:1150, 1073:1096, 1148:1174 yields 2.55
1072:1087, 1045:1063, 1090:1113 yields -2.04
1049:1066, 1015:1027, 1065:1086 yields 0.15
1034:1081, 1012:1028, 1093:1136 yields -1.74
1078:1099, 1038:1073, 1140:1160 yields -0.03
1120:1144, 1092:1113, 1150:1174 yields -5.00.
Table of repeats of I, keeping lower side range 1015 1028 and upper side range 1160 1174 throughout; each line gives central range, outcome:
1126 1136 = -0.7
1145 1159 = 0.9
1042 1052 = 0.0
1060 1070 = -0.3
